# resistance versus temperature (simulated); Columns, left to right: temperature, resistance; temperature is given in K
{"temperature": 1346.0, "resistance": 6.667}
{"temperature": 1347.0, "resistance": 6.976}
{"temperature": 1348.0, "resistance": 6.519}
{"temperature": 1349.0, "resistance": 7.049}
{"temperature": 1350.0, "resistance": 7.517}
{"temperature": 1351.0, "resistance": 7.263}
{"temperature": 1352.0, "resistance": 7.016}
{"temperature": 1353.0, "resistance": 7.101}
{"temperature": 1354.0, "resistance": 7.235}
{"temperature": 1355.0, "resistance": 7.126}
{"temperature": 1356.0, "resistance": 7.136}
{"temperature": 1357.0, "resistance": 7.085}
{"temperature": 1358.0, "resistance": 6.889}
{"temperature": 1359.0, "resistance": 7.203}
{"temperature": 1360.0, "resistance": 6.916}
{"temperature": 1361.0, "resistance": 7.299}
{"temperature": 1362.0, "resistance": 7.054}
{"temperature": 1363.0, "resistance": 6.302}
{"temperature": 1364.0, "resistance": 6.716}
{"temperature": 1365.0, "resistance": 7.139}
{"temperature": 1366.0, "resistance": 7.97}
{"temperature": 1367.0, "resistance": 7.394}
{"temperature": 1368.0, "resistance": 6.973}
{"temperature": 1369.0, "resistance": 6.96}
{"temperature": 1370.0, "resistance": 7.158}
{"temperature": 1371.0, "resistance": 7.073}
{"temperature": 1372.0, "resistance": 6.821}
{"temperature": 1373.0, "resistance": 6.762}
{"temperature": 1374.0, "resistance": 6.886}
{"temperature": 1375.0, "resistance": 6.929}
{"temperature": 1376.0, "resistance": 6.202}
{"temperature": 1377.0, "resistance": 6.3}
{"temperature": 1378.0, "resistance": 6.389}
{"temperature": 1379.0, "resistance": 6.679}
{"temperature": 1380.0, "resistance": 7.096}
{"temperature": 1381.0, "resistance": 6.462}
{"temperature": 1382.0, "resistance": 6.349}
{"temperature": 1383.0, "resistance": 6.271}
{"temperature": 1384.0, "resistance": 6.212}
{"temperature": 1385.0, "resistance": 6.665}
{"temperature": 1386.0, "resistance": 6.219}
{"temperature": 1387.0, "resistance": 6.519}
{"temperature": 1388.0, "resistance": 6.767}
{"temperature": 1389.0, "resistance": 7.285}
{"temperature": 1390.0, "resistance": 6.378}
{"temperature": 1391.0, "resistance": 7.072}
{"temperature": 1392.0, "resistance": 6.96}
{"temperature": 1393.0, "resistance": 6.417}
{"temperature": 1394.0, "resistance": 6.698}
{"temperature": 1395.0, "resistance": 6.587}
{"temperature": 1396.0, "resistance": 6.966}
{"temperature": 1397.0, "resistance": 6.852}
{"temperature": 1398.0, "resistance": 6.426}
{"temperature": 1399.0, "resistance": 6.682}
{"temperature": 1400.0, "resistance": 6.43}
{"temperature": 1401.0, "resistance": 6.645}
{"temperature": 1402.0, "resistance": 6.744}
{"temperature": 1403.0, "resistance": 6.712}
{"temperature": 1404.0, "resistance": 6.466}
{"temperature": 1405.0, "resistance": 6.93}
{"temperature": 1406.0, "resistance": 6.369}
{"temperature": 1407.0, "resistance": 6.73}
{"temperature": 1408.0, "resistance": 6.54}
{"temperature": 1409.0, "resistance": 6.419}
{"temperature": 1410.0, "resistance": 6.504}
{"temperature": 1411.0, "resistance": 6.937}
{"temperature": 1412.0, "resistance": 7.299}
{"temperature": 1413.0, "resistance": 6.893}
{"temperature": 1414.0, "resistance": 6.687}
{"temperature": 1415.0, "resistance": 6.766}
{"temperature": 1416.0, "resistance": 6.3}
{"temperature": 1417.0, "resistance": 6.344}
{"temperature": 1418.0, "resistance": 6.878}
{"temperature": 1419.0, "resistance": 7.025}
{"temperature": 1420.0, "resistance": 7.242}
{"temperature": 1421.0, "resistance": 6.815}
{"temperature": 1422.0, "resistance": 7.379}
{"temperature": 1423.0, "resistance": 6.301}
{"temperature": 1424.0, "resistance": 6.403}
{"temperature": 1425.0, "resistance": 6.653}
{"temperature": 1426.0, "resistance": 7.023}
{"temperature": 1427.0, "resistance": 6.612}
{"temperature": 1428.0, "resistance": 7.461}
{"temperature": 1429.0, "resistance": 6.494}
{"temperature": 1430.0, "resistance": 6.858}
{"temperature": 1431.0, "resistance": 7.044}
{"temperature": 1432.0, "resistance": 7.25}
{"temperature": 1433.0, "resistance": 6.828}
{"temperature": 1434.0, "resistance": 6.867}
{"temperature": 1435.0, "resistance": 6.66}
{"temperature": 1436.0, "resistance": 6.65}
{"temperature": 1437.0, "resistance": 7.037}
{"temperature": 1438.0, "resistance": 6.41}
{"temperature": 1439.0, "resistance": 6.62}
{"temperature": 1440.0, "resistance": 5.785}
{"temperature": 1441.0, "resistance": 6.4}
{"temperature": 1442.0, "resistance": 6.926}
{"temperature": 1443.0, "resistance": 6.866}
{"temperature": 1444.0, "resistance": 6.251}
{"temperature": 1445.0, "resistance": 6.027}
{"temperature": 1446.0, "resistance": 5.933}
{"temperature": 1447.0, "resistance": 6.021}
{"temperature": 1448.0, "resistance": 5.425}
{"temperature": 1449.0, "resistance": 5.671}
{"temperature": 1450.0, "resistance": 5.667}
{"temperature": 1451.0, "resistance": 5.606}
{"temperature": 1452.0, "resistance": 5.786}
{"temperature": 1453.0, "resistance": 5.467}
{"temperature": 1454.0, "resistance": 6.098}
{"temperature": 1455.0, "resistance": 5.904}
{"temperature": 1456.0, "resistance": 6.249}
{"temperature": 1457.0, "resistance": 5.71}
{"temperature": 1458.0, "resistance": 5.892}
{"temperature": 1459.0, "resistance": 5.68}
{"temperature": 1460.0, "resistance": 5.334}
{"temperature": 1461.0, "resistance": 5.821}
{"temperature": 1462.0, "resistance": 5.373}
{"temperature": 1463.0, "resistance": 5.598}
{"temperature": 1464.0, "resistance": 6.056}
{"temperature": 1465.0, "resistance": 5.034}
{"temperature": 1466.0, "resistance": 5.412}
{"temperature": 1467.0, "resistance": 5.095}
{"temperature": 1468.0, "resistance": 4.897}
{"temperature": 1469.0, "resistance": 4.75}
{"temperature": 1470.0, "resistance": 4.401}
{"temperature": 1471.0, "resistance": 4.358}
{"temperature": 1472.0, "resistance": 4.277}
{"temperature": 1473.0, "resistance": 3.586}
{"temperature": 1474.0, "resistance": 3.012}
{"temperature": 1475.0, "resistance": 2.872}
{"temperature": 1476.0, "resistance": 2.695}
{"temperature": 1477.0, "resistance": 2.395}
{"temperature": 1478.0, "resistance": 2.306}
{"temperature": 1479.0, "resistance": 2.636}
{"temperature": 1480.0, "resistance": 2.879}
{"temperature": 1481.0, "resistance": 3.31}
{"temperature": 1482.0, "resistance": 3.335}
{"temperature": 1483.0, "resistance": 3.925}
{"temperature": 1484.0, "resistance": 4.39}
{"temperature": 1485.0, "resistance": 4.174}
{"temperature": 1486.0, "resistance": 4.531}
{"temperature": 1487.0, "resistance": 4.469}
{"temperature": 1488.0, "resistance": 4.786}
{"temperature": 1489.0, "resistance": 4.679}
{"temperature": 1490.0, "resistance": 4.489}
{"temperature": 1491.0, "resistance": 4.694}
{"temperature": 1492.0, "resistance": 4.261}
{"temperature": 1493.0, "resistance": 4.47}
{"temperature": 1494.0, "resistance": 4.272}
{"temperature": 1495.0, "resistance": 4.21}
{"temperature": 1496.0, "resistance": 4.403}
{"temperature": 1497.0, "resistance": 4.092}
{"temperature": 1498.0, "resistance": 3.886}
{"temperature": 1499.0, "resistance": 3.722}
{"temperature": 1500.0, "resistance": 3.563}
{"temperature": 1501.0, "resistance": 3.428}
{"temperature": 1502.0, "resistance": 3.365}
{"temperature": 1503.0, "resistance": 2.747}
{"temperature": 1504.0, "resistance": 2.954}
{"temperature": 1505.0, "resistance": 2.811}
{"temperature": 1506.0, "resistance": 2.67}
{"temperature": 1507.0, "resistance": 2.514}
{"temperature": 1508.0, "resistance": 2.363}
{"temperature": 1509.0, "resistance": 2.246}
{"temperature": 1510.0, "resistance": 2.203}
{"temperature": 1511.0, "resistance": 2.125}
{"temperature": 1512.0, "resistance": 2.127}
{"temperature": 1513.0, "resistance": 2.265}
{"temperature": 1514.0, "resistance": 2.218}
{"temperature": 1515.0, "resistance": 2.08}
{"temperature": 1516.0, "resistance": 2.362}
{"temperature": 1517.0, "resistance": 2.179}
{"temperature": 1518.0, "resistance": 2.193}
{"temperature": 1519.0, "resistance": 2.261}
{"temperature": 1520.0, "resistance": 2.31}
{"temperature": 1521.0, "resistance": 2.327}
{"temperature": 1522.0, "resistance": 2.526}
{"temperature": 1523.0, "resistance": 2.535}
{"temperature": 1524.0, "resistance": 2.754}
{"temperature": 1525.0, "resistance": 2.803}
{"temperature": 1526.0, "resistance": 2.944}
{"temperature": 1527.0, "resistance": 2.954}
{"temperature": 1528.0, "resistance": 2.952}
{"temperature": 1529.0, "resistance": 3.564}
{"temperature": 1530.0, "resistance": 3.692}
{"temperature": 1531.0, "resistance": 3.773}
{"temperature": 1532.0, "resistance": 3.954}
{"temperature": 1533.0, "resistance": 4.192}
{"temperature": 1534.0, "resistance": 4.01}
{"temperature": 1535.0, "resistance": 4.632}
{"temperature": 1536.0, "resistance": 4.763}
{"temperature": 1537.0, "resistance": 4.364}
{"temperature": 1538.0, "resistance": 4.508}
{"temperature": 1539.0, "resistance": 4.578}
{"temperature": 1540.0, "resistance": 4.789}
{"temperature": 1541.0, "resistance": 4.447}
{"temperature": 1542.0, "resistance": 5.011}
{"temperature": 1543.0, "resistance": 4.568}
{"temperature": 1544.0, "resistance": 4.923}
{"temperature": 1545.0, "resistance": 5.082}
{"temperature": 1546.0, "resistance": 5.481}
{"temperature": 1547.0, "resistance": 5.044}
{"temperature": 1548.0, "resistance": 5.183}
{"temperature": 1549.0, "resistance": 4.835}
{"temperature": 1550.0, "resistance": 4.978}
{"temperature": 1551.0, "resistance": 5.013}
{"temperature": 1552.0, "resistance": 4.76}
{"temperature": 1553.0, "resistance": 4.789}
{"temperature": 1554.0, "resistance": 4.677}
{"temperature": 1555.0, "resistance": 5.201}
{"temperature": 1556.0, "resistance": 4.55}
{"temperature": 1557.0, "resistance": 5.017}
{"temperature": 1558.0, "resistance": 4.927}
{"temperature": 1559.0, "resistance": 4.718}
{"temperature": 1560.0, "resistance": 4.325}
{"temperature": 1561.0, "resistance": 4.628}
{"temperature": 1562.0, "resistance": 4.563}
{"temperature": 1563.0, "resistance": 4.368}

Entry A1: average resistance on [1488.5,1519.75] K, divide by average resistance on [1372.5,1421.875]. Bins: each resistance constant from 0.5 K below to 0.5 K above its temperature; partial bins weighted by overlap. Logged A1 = 0.5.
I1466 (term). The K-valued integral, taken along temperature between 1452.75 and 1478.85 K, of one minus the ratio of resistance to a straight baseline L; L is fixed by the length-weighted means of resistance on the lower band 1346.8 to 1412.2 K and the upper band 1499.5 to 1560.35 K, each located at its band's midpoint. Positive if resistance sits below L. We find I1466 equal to 1.5 K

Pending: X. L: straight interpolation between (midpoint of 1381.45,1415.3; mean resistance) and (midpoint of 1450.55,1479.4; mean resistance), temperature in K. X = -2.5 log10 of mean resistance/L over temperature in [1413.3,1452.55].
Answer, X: -0.15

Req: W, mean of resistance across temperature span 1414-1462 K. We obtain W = 6.38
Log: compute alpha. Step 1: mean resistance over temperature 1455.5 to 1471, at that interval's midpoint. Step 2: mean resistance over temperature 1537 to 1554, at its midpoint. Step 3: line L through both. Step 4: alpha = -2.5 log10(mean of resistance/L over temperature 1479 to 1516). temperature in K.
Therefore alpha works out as 0.44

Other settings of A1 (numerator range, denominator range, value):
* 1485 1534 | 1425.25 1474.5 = 0.55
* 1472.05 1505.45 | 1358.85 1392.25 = 0.54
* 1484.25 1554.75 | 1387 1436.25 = 0.55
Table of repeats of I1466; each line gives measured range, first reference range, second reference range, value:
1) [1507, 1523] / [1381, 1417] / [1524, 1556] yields 8.4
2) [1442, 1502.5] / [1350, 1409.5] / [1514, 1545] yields 1.5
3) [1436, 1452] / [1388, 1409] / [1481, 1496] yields -2.0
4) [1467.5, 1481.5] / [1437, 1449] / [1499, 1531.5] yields 3.8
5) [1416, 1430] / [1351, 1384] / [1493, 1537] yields -3.4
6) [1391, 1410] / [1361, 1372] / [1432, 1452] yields 0.2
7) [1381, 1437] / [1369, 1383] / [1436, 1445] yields -1.0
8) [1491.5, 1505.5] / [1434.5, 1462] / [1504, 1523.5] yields -2.2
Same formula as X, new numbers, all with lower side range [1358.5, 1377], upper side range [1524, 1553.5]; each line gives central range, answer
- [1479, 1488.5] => 0.31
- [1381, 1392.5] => 0.01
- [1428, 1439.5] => -0.15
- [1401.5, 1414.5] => -0.06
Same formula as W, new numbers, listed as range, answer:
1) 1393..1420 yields 6.69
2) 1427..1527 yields 4.44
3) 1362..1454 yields 6.63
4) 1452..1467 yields 5.67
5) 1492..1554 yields 3.6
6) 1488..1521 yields 3.14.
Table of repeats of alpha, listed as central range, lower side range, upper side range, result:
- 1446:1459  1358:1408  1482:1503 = -0.14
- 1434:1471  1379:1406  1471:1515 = -0.23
